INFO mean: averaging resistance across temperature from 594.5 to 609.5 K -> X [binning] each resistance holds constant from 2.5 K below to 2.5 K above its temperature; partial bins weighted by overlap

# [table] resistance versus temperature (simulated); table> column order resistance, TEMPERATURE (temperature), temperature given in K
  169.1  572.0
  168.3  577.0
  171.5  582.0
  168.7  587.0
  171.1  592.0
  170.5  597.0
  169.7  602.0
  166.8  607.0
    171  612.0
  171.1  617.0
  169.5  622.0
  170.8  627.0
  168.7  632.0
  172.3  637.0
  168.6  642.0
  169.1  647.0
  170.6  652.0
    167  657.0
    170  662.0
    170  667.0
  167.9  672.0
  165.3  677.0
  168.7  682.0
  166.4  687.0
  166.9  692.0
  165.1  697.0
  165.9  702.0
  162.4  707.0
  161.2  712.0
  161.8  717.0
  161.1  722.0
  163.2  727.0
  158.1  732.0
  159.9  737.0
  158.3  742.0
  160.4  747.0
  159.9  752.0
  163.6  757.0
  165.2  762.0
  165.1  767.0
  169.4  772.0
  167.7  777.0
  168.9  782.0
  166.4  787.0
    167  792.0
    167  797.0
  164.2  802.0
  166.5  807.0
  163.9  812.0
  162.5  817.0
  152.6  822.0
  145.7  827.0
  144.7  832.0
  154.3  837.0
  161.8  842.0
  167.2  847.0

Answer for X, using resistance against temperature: 169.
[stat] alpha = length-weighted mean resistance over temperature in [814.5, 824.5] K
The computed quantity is 158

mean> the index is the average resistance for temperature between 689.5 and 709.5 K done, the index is 165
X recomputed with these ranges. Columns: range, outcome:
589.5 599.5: 171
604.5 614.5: 169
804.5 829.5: 158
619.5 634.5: 170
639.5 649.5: 169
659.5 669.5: 170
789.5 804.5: 166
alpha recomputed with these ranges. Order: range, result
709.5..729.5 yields 162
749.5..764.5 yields 163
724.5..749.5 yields 160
